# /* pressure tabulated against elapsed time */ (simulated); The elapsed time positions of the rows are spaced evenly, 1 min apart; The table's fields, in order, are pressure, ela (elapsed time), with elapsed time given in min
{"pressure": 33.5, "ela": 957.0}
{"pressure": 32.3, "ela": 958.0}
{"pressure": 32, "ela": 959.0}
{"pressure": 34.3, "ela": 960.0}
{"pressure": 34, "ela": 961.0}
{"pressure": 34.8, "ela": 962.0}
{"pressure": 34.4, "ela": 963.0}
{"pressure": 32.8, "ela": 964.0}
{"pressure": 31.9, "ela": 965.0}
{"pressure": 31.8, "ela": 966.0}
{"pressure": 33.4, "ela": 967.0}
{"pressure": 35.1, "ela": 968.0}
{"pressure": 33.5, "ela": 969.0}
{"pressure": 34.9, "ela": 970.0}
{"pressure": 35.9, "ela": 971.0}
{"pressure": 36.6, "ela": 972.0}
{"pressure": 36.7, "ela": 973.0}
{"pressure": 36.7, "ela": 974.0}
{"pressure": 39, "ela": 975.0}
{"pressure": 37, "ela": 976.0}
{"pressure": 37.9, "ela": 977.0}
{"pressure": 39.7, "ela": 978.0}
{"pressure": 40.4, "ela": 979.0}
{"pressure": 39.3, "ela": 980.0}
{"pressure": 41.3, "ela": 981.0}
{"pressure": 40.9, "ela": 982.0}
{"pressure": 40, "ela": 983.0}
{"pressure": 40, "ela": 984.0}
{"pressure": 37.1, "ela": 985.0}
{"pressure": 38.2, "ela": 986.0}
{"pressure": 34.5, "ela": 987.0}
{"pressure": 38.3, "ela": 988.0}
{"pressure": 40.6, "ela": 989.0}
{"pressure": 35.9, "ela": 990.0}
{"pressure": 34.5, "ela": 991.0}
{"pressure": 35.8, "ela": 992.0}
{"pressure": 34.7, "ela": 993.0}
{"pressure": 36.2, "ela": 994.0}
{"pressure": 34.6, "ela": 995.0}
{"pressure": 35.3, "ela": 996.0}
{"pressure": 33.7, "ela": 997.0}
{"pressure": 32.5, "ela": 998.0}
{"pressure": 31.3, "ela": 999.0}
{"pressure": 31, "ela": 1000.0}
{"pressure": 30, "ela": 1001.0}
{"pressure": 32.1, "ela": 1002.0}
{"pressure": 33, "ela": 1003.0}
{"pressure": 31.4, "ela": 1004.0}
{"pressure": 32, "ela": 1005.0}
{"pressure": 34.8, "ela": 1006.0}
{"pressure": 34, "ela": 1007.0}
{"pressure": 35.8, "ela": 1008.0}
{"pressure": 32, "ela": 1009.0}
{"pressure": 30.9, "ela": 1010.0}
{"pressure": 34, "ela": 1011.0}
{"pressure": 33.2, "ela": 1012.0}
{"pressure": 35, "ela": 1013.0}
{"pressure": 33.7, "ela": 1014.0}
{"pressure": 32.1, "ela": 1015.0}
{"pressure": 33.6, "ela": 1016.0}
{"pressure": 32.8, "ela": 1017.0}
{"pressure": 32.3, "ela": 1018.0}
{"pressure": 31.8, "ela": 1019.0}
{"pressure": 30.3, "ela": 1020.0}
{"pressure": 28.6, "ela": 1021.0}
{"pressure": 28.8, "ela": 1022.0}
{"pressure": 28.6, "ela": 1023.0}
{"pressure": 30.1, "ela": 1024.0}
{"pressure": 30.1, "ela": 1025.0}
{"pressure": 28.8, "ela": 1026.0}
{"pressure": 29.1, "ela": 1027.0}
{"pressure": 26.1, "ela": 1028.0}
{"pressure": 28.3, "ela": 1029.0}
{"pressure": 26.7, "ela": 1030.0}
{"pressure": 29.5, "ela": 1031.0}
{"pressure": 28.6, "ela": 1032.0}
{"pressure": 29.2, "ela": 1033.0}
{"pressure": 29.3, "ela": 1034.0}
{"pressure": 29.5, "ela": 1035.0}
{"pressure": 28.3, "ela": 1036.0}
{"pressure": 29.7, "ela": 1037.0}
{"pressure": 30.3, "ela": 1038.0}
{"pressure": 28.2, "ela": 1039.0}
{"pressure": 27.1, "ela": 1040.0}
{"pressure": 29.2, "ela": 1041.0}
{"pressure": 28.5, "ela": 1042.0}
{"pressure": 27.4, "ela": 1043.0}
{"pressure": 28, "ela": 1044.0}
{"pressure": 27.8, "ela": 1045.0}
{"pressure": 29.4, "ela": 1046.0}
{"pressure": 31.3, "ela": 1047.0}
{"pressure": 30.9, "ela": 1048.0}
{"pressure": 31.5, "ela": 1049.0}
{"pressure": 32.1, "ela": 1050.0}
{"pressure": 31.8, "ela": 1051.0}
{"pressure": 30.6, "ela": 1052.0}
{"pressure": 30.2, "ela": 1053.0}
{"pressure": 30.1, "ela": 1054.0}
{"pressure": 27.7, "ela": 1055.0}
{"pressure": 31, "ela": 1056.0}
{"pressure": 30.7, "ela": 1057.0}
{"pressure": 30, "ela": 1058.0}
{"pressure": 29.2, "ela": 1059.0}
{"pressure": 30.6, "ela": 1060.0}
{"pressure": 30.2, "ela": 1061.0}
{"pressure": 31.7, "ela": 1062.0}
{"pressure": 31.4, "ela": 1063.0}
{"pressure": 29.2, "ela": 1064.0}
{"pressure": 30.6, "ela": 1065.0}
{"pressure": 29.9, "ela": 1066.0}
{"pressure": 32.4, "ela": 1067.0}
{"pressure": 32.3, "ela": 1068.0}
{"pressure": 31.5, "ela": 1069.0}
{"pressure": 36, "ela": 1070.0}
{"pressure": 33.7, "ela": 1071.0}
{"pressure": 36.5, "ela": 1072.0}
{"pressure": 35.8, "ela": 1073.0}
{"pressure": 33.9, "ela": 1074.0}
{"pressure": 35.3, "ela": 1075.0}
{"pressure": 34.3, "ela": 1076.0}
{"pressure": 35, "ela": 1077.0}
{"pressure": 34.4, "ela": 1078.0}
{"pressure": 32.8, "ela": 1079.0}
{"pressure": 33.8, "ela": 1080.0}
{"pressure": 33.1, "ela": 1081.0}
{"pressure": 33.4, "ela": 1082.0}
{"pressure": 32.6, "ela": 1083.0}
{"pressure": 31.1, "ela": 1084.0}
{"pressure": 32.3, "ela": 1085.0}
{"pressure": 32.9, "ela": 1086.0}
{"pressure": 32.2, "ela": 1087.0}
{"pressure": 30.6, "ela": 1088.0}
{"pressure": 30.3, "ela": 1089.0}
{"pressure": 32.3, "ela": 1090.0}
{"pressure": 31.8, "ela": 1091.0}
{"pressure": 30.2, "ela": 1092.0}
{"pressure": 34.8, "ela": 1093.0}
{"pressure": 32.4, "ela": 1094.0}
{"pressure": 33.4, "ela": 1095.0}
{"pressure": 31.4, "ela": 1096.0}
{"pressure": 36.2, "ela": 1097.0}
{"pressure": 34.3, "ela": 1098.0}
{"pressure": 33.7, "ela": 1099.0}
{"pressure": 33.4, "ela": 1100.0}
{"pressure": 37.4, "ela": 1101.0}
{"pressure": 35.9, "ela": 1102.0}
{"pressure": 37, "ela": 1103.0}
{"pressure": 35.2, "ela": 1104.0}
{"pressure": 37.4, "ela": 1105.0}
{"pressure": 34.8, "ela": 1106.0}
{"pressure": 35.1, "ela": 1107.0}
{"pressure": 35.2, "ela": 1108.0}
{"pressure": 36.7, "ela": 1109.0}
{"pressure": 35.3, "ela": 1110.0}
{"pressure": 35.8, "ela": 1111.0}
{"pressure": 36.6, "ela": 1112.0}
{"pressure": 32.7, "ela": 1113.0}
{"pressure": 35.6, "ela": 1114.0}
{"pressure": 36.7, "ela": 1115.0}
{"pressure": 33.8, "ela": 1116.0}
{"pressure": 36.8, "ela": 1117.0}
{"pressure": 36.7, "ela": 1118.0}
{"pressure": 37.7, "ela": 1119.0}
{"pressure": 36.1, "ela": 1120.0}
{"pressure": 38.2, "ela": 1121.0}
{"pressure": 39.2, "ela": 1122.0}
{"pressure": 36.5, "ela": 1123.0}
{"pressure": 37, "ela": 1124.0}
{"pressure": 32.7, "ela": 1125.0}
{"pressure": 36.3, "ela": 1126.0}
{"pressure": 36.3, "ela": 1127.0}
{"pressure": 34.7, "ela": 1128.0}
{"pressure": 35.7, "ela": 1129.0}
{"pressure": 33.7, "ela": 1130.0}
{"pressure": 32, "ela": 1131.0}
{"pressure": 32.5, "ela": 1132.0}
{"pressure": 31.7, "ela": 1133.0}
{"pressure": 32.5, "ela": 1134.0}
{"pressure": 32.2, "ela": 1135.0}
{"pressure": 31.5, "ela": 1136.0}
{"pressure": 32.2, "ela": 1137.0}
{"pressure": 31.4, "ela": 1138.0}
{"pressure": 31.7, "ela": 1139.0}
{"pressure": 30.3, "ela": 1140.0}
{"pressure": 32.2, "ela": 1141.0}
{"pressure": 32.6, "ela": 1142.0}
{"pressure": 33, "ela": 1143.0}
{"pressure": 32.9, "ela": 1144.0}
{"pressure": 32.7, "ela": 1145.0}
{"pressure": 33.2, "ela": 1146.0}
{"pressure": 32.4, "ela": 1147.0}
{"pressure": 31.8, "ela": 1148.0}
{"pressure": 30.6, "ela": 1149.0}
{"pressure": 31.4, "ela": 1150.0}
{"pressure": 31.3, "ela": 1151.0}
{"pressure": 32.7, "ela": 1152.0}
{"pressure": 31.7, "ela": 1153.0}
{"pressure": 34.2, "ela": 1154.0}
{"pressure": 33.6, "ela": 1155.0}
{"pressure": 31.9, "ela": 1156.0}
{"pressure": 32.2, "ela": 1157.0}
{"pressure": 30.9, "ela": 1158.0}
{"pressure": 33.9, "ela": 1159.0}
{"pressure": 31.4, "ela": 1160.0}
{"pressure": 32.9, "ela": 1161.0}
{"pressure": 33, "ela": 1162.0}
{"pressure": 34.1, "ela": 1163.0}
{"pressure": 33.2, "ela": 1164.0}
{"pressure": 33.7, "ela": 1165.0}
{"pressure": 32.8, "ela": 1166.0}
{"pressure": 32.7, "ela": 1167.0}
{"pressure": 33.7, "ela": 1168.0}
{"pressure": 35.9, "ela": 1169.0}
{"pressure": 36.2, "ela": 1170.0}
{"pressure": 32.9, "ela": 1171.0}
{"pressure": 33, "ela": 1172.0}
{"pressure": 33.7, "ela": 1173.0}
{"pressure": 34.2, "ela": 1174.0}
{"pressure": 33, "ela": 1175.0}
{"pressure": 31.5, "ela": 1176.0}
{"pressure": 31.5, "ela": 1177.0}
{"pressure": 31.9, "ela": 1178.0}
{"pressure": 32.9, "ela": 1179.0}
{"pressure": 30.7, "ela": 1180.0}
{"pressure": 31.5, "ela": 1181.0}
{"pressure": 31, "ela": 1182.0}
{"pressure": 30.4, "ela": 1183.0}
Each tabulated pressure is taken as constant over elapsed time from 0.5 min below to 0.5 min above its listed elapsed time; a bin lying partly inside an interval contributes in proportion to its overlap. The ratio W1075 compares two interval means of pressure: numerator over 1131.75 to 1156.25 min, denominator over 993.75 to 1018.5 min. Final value 0.97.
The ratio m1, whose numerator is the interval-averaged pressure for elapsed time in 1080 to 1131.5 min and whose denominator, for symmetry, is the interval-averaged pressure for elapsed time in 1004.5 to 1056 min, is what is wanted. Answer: 1.1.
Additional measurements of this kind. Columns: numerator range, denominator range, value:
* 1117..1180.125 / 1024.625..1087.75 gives 1.08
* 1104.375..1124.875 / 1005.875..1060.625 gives 1.19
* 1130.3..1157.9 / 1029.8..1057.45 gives 1.09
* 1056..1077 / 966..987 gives 0.86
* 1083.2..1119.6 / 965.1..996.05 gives 0.93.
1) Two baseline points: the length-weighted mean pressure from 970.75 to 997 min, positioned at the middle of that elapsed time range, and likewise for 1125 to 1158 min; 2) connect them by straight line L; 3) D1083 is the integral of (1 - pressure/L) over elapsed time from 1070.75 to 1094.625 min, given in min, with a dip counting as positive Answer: 0.9 min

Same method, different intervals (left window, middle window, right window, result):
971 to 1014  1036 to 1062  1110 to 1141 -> 4.0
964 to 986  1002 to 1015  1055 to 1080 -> 0.8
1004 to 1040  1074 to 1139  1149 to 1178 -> -4.5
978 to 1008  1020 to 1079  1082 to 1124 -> 7.8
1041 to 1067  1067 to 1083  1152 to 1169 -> -1.8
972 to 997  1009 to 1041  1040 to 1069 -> 3.0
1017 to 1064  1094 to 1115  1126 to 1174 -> -2.4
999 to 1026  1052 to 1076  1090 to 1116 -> 1.3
